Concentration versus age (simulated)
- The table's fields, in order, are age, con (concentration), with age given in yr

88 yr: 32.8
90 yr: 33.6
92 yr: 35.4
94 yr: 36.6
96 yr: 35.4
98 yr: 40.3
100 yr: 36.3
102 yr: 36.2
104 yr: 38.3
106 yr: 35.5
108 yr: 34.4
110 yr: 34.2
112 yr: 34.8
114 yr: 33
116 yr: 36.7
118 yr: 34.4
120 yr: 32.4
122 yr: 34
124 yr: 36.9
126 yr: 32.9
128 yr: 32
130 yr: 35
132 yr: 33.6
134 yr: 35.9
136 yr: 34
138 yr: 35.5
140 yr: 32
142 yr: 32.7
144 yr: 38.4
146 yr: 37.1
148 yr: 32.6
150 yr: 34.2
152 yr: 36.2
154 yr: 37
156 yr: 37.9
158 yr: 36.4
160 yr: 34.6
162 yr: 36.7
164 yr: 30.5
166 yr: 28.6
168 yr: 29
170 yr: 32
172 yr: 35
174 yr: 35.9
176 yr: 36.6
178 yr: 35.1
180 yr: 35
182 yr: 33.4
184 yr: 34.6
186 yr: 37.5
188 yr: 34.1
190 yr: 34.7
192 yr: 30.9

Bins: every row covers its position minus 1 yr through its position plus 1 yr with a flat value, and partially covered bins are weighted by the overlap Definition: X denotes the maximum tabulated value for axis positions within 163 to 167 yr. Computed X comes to 30.5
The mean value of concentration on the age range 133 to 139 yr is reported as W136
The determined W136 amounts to 35.1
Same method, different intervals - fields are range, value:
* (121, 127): 34.6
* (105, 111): 34.7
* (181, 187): 35.2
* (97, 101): 38.3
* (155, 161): 36.3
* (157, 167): 33.4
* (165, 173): 31.1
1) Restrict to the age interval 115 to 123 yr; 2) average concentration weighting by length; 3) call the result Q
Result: 34.4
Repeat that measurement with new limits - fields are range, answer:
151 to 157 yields 37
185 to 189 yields 35.8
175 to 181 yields 35.6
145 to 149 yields 34.9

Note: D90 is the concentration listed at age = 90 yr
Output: 33.6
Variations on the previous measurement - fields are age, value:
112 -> 34.8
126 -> 32.9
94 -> 36.6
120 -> 32.4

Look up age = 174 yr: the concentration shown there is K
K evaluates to 35.9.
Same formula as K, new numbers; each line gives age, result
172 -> 35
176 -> 36.6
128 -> 32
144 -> 38.4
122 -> 34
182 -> 33.4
